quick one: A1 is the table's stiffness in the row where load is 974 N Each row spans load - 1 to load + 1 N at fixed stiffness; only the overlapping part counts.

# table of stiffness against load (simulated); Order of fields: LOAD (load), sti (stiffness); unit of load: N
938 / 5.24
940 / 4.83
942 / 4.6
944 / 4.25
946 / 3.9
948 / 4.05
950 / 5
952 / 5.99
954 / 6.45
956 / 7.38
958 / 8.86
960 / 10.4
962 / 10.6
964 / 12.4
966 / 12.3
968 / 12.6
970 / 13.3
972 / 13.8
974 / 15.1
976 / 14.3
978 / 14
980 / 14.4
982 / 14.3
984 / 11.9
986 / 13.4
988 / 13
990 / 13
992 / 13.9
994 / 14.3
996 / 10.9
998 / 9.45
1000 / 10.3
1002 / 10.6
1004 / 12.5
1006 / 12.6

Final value 15.1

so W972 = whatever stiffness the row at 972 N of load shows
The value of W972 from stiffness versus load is 13.8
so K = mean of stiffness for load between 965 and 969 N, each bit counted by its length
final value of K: 12.4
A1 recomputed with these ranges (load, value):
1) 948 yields 4.05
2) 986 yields 13.4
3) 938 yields 5.24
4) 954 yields 6.45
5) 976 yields 14.3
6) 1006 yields 12.6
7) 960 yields 10.4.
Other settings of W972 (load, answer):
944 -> 4.25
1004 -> 12.5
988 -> 13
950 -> 5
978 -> 14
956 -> 7.38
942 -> 4.6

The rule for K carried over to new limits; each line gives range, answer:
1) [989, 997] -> 13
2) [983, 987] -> 12.7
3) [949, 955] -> 5.81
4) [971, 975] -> 14.4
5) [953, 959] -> 7.56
